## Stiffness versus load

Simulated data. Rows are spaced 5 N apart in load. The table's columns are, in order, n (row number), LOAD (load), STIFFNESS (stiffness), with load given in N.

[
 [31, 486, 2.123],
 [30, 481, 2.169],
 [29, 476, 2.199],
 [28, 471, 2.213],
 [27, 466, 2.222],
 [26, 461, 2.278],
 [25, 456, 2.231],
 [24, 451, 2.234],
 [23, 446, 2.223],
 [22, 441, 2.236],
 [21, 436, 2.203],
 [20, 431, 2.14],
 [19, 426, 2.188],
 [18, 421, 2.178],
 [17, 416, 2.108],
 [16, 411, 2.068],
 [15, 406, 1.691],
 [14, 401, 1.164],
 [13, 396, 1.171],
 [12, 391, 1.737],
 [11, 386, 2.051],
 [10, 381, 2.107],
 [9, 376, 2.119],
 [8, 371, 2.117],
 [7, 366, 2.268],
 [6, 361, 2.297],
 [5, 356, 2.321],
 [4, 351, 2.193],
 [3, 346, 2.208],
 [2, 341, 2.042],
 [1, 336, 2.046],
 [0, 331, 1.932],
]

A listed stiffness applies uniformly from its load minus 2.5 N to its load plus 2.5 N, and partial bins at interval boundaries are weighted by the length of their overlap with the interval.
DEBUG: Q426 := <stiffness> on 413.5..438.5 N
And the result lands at 2.16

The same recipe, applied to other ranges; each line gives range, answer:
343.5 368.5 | 2.26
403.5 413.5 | 1.88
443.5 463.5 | 2.24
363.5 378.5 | 2.17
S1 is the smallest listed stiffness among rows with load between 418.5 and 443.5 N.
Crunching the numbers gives 2.14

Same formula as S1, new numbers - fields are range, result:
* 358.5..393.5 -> 1.737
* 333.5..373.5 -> 2.042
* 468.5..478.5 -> 2.199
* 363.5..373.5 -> 2.117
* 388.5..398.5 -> 1.171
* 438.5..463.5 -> 2.223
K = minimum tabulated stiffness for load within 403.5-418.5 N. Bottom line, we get 1.691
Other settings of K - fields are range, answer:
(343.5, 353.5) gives 2.193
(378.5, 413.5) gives 1.164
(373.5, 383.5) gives 2.107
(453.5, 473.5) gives 2.213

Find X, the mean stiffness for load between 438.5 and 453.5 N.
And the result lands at 2.23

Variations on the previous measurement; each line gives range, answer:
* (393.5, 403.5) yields 1.17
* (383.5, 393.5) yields 1.89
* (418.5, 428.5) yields 2.18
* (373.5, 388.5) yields 2.09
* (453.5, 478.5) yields 2.23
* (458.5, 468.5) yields 2.25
